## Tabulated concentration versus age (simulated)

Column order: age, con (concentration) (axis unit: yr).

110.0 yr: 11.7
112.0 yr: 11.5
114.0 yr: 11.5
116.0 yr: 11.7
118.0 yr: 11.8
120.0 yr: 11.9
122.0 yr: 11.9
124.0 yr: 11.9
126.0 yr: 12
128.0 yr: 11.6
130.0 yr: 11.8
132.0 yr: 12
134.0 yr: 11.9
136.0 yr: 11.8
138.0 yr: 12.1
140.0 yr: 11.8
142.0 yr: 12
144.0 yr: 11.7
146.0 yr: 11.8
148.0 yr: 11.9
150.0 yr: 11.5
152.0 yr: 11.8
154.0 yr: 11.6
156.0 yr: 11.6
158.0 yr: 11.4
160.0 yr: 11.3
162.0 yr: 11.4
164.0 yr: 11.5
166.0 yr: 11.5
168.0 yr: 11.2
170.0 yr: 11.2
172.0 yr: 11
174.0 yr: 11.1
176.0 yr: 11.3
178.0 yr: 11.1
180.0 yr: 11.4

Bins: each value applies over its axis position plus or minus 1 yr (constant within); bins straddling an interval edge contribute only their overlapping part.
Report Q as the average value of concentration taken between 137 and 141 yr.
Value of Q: 11.9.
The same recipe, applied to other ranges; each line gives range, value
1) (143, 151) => 11.7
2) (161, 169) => 11.4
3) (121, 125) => 11.9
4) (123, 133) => 11.9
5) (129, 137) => 11.9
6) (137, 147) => 11.9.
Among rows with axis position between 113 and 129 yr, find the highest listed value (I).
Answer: 12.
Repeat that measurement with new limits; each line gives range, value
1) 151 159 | 11.8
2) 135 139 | 12.1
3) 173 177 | 11.3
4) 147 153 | 11.9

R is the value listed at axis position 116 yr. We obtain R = 11.7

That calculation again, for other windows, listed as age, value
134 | 11.9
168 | 11.2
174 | 11.1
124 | 11.9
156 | 11.6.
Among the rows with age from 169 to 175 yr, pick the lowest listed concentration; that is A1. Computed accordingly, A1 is 11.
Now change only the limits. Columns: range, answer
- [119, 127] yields 11.9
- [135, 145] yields 11.7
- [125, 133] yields 11.6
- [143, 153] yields 11.5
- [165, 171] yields 11.2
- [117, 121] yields 11.8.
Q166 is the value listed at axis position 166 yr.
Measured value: 11.5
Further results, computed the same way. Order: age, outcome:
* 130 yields 11.8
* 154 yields 11.6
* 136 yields 11.8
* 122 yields 11.9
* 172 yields 11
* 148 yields 11.9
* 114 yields 11.5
